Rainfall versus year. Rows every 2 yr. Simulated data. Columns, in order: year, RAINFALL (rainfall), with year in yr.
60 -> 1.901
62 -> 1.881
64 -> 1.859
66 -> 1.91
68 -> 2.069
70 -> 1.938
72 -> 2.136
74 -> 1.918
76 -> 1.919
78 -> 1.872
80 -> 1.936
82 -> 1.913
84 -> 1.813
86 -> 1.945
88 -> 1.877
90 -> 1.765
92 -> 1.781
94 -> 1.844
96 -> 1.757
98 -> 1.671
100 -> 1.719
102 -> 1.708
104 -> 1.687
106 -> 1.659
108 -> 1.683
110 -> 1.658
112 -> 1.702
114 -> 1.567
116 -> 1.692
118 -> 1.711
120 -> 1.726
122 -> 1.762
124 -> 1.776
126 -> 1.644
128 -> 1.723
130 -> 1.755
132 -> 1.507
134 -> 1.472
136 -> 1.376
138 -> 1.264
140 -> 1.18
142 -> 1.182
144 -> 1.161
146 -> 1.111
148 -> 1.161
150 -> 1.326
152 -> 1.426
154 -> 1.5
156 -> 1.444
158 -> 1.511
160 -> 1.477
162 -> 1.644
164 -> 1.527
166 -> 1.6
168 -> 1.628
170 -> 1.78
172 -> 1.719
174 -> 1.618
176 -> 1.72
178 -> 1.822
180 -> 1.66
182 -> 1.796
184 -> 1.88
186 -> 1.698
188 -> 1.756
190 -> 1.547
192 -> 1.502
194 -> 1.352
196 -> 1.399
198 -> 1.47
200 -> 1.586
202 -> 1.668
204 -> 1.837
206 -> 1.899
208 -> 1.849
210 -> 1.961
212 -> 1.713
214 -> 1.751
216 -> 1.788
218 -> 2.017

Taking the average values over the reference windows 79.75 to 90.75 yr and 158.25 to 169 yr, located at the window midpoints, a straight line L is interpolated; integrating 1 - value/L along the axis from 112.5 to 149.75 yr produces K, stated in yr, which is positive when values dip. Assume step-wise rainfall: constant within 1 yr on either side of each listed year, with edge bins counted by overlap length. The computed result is 4.7 yr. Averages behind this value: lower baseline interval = 1.87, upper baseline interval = 1.57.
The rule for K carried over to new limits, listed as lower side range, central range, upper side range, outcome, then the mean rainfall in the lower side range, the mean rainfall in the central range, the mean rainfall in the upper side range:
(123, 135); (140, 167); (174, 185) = 5.10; 1.65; 1.38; 1.76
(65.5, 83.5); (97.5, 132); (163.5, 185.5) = 3.04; 1.95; 1.69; 1.71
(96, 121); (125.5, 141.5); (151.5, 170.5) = 1.45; 1.68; 1.48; 1.55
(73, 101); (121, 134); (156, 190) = 0.59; 1.84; 1.68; 1.67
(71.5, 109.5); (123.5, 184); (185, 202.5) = 4.69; 1.81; 1.52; 1.55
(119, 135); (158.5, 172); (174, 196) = 0.40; 1.67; 1.61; 1.66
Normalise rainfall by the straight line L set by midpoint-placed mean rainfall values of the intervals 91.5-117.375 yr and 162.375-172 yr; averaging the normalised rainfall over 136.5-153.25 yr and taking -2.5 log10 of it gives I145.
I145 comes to 0.32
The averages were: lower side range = 1.7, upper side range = 1.64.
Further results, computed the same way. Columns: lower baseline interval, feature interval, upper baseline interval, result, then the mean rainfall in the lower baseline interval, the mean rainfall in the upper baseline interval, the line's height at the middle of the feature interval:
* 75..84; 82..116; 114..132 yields 0.042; 1.9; 1.7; 1.81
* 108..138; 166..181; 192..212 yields -0.030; 1.64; 1.66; 1.65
